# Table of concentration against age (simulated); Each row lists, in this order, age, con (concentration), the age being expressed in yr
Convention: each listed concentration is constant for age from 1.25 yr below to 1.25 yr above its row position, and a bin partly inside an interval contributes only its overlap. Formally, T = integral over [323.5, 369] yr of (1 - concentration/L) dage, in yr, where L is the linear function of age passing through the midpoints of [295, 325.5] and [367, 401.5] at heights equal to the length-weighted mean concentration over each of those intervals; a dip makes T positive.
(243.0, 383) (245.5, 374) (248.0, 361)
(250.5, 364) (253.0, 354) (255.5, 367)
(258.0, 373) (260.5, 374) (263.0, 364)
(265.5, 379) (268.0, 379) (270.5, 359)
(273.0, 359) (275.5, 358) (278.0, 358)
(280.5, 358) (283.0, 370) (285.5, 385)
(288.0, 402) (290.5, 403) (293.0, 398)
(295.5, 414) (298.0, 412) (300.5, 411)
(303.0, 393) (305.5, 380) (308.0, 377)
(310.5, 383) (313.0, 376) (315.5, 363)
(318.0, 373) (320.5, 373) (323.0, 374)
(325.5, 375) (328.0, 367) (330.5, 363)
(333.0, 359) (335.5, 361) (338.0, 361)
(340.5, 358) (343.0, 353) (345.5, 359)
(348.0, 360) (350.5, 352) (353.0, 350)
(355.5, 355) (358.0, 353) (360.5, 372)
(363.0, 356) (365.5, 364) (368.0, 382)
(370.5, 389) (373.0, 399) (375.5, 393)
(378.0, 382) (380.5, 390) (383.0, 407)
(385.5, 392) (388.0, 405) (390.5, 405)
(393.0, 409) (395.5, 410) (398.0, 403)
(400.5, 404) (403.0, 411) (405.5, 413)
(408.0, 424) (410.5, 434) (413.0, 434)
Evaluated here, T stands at 3.5 yr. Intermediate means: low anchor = 385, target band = 361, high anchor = 398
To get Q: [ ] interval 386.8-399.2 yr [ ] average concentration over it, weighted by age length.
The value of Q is 406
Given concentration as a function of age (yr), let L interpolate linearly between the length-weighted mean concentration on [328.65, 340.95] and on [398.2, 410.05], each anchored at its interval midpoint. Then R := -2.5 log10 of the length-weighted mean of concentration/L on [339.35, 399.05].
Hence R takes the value 0.02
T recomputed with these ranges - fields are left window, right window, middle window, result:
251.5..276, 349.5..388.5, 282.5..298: -1.2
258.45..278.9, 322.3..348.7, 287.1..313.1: -2.2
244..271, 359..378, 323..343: 0.7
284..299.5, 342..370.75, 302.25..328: 0.8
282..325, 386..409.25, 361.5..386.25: 1.1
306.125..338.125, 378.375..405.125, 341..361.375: 1.5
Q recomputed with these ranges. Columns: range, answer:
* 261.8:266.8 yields 372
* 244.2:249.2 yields 368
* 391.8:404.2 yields 407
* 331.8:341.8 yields 360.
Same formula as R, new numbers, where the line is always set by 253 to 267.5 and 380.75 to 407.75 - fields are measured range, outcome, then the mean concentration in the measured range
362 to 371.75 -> 0.07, 373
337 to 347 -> 0.10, 358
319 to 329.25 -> 0.04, 372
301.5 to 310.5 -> 0.00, 384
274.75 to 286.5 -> 0.03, 366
